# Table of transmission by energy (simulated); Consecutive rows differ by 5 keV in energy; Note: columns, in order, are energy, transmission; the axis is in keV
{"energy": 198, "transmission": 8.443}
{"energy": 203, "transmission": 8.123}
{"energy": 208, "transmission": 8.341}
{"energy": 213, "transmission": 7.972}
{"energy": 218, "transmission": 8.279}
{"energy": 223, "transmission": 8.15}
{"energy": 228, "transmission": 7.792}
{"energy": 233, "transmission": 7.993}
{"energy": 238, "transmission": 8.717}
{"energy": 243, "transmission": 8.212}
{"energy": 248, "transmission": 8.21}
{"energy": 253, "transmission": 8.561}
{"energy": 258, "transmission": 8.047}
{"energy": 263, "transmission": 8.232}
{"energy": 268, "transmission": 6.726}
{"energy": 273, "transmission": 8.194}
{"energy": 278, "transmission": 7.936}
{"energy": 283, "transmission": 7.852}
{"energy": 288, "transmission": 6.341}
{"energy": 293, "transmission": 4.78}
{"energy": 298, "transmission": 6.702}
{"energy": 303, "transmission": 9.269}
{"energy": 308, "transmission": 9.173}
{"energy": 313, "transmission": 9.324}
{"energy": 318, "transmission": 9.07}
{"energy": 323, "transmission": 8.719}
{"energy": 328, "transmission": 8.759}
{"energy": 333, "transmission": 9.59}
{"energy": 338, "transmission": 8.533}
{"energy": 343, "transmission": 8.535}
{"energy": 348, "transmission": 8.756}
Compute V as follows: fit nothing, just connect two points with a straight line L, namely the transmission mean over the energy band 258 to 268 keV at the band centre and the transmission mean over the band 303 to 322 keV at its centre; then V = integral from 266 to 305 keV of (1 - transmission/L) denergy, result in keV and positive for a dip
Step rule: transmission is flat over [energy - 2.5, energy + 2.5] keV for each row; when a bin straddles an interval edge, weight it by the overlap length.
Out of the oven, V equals 5.6 keV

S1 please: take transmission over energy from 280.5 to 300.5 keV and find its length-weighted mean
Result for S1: 6.42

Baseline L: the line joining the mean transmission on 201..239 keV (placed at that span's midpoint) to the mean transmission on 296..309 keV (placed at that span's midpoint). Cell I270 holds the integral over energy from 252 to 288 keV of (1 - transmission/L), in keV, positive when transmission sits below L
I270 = 2.06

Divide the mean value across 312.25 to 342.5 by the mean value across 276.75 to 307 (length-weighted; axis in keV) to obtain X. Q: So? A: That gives 1.2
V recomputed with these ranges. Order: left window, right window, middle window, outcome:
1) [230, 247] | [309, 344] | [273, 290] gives 2.1 keV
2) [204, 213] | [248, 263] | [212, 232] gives 0.4 keV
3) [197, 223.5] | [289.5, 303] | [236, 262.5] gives -3.3 keV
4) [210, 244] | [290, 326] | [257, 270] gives 0.8 keV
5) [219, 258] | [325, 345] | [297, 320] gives -0.4 keV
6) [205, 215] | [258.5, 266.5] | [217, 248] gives -0.4 keV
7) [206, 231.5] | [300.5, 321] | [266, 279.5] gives 1.7 keV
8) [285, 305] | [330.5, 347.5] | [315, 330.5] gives -1.5 keV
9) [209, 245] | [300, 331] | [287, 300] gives 4.3 keV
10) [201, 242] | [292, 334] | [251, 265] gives 0.0 keV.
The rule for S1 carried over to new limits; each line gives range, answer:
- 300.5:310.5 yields 9.22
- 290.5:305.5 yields 6.92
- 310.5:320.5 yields 9.2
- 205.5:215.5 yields 8.16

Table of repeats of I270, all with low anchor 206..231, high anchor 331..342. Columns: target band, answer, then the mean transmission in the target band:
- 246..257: 0.0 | 8.35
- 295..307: 1.0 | 8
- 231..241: -0.2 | 8.37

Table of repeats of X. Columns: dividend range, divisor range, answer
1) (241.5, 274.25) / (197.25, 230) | 0.98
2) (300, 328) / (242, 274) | 1.13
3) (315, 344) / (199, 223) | 1.09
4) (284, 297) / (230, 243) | 0.72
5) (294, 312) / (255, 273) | 1.05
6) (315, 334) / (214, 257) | 1.09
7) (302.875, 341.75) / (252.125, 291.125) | 1.18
